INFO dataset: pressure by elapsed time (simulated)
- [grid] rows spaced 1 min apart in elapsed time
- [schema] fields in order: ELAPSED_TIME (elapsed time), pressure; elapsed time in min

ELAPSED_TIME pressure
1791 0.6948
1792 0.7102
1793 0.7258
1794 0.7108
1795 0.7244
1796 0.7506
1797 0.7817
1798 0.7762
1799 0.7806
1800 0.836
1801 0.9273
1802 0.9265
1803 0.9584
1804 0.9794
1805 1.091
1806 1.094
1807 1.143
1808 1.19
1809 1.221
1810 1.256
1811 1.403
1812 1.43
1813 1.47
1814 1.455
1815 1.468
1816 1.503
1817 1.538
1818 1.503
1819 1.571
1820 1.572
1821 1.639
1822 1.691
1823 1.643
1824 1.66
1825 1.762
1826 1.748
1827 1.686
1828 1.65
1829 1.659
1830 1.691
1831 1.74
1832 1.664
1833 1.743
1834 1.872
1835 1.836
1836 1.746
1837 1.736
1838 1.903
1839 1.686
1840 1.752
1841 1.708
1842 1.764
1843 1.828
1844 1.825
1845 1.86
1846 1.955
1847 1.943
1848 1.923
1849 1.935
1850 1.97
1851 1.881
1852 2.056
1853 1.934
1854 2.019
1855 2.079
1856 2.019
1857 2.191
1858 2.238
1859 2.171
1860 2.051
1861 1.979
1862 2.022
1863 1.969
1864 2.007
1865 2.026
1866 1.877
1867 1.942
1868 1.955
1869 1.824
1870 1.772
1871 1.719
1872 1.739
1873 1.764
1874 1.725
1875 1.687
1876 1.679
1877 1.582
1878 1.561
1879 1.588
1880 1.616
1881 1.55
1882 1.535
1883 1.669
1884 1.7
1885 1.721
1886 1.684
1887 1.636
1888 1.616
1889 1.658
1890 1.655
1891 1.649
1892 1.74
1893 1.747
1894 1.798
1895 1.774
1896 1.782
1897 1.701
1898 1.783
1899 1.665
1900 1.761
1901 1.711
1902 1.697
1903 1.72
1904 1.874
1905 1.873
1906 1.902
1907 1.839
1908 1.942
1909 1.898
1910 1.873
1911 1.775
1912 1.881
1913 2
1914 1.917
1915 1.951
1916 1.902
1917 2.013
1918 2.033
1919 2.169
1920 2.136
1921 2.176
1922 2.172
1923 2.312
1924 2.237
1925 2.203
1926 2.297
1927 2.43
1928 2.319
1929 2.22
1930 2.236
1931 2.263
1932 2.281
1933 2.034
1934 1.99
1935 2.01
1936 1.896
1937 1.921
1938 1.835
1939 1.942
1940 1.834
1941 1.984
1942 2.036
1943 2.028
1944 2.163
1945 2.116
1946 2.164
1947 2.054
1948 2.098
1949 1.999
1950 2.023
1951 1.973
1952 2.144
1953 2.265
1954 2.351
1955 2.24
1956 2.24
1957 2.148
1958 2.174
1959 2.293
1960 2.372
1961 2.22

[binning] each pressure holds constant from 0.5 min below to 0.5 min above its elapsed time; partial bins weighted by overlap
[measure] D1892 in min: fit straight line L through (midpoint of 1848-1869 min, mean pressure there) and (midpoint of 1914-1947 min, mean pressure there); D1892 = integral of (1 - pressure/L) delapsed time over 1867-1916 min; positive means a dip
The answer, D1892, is 7.16 min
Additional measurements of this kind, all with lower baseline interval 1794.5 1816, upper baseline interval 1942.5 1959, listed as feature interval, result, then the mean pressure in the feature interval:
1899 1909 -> 0.0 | 1.81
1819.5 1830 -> -3.8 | 1.67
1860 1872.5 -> -3.1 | 1.91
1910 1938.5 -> -2.1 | 2.09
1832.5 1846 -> -4.7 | 1.8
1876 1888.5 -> 0.2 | 1.62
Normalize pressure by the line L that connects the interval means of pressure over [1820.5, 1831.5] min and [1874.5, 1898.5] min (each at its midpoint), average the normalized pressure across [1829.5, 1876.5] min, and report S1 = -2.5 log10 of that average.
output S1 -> -0.12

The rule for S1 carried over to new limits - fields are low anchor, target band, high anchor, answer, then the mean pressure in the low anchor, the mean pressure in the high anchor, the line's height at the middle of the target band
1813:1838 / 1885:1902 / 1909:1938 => 0.15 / 1.66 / 2.09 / 1.96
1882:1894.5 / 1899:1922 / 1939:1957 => -0.04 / 1.68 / 2.1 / 1.84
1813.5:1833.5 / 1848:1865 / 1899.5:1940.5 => -0.15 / 1.63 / 2.01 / 1.76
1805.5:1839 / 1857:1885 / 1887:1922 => -0.05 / 1.57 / 1.84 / 1.73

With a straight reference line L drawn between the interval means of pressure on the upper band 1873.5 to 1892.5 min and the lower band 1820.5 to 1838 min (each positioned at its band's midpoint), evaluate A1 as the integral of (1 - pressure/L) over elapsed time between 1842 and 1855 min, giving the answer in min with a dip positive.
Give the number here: -1.79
